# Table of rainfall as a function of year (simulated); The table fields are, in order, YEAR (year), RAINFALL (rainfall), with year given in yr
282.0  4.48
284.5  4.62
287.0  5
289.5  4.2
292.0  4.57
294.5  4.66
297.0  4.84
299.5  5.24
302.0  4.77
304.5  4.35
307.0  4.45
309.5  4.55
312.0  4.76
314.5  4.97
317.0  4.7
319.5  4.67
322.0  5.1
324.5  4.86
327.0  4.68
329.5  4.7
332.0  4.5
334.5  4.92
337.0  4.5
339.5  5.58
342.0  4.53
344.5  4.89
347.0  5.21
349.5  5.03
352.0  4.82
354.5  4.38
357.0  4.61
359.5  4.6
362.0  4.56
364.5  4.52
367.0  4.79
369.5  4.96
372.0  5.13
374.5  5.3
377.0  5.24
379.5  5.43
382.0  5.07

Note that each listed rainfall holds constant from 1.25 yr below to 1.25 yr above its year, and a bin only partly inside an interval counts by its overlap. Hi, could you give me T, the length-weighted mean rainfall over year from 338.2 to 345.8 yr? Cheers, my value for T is 5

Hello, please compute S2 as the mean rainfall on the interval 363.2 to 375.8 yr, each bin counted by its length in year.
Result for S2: 4.94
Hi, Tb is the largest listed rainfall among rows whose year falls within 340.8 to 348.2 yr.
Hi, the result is 5.21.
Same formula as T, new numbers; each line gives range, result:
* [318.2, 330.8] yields 4.8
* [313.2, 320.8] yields 4.78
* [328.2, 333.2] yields 4.6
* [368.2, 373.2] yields 5.04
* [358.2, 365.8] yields 4.56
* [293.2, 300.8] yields 4.91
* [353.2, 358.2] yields 4.5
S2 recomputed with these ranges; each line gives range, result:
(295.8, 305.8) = 4.8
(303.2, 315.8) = 4.62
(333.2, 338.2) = 4.71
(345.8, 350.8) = 5.12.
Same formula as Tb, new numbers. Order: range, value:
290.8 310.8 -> 5.24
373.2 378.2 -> 5.3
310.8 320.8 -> 4.97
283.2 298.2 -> 5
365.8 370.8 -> 4.96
